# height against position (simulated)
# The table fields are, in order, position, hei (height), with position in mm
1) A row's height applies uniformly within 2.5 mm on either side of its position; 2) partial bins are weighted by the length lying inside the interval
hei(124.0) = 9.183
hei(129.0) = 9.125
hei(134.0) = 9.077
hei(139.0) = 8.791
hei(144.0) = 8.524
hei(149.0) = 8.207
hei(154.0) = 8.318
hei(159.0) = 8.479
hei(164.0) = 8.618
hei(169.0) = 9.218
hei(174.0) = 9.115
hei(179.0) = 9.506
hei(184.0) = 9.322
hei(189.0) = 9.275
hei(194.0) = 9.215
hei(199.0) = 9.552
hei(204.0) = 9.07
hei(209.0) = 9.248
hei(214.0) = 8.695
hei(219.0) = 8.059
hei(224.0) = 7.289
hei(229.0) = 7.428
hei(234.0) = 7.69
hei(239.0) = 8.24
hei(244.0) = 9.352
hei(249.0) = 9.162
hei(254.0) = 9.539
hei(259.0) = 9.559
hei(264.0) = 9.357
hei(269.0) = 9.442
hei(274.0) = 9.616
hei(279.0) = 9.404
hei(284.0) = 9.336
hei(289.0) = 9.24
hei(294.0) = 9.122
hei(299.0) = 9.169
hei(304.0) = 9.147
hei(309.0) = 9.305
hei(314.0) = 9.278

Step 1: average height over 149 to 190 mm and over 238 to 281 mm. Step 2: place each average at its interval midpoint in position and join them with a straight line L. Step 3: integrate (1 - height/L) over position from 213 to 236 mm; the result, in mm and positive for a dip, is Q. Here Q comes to 3.5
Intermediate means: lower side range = 8.92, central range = 7.78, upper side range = 9.33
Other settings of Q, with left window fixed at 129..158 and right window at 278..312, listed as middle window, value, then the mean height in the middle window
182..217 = -1.3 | 9.18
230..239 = 1.2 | 7.8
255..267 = -0.5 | 9.47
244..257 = -0.4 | 9.36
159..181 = -0.8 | 9.03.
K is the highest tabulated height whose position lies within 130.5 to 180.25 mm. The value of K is 9.506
